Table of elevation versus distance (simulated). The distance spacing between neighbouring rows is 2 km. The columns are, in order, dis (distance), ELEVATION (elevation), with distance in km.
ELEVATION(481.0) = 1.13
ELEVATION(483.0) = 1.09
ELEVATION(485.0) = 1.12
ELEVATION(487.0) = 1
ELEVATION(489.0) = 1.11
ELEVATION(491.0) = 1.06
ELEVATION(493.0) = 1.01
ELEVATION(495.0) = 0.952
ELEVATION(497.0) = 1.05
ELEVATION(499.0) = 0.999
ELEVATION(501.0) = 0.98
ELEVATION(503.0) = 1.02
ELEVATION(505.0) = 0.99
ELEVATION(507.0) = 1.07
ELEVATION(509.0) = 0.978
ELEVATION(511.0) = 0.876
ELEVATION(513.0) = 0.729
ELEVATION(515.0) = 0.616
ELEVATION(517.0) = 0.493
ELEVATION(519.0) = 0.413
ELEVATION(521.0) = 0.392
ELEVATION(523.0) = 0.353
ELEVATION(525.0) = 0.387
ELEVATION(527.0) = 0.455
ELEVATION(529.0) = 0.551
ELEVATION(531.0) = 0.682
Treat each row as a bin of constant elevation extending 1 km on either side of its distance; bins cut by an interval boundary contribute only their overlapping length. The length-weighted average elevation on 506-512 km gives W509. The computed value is 0.975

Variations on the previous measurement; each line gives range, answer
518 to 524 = 0.386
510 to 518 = 0.678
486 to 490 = 1.06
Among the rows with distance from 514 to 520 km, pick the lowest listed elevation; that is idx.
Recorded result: 0.413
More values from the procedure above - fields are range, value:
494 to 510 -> 0.952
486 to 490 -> 1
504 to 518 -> 0.493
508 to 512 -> 0.876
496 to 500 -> 0.999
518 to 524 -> 0.353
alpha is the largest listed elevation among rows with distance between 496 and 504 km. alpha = 1.05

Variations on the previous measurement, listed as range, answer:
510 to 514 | 0.876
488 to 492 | 1.11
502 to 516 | 1.07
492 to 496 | 1.01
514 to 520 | 0.616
